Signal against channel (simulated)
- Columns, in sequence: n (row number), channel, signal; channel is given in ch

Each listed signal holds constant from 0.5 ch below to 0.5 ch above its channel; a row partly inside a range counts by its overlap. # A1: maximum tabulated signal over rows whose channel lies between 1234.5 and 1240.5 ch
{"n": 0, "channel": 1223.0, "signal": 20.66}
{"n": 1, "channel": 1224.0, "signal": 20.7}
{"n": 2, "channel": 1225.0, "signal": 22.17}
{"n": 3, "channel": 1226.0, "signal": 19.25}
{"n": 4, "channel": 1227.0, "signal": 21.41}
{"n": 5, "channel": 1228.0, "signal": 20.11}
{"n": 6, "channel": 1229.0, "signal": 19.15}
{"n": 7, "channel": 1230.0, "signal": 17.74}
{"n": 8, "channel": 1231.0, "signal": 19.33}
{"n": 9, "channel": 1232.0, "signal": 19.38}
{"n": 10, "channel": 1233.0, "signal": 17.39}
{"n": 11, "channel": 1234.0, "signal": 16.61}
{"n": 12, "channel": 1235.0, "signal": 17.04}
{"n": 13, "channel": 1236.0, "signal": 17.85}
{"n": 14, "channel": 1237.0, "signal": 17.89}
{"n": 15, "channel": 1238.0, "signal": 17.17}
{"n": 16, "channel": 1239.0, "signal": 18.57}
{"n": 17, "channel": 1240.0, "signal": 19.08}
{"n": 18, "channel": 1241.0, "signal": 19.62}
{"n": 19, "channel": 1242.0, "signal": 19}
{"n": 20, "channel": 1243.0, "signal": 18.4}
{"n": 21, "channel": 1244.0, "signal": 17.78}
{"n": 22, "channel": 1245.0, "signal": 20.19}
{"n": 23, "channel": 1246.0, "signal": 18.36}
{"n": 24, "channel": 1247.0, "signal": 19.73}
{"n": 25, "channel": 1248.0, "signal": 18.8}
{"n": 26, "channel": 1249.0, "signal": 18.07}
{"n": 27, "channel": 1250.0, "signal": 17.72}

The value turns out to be 19.08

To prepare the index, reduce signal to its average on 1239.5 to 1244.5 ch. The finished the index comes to 18.8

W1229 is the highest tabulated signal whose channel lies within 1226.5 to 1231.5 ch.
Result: 21.41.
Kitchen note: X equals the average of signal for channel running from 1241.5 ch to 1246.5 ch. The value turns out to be 18.7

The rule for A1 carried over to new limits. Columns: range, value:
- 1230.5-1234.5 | 19.38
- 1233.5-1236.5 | 17.85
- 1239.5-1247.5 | 20.19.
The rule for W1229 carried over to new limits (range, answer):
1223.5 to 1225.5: 22.17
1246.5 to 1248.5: 19.73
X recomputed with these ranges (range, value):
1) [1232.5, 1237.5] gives 17.4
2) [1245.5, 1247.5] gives 19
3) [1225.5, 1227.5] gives 20.3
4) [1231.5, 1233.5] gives 18.4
